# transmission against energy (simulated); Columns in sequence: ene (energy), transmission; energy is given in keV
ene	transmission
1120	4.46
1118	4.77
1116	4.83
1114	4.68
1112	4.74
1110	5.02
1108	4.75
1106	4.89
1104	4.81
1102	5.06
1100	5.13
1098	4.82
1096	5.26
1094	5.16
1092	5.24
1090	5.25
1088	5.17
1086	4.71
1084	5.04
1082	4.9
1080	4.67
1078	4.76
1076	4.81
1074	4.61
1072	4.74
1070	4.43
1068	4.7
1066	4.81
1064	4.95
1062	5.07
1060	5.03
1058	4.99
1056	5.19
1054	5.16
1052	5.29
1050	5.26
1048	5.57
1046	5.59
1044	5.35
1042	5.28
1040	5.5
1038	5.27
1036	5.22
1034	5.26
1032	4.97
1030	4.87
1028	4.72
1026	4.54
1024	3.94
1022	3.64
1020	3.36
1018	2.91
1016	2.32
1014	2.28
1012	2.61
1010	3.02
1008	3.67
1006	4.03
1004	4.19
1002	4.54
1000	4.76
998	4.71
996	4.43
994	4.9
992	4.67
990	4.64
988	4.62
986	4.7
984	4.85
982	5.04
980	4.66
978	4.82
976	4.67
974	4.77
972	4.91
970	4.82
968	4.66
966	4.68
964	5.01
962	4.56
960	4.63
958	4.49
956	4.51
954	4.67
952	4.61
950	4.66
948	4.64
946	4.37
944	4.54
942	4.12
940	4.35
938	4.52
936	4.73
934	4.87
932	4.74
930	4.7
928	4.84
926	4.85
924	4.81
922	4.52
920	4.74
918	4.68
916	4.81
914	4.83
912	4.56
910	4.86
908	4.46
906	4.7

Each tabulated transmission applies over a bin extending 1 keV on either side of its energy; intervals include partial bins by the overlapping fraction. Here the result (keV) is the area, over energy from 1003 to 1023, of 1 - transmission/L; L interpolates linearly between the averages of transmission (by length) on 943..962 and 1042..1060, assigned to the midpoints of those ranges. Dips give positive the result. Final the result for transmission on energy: 7.2 keV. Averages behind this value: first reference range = 4.57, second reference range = 5.28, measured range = 3.2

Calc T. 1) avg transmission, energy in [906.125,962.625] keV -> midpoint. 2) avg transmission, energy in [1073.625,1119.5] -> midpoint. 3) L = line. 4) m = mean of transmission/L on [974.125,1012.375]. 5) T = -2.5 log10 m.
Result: 0.07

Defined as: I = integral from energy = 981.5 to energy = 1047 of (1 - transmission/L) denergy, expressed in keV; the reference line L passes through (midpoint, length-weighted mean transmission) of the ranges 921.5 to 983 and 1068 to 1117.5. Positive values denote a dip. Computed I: 5.47 keV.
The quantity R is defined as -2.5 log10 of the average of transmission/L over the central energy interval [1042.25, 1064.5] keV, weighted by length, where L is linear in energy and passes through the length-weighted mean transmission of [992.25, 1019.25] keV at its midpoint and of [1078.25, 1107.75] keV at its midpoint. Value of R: -0.18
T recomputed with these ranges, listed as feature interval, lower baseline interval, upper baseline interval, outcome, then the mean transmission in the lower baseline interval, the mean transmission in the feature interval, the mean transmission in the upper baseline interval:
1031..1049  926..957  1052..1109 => -0.11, 4.6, 5.33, 4.94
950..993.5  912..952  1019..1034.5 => -0.04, 4.65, 4.71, 4.39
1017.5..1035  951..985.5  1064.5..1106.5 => 0.13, 4.73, 4.28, 4.9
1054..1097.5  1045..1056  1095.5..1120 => 0.04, 5.36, 4.93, 4.87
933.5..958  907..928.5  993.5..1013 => -0.01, 4.72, 4.54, 4.07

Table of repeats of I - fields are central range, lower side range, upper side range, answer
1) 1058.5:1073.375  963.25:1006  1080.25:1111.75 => 0.3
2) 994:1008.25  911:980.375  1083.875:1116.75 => 1.1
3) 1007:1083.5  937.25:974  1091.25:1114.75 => 4.2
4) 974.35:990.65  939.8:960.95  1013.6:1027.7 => -3.1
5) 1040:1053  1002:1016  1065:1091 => -4.0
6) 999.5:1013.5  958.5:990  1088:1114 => 3.1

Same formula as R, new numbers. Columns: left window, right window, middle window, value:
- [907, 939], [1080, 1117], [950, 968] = 0.03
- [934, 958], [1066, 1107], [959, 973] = -0.04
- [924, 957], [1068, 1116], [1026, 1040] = -0.06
